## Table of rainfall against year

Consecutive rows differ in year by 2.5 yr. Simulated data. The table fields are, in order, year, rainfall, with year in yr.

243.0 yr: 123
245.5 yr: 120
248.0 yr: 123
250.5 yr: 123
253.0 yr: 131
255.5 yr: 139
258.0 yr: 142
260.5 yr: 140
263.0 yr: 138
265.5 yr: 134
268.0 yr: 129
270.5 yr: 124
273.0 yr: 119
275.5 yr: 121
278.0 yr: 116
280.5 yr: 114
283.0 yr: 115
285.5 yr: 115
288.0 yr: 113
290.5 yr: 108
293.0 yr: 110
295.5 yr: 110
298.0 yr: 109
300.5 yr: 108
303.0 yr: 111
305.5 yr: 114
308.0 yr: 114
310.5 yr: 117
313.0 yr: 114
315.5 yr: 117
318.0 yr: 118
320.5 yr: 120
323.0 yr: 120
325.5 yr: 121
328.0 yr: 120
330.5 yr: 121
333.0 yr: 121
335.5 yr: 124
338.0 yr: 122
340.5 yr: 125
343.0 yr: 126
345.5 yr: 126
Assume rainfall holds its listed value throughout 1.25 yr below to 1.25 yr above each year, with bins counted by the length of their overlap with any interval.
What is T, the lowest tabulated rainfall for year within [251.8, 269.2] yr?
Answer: 129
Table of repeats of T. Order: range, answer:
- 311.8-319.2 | 114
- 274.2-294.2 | 108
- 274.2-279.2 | 116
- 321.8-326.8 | 120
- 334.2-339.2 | 122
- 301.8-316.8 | 111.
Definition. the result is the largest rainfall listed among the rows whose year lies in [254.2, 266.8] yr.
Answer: 142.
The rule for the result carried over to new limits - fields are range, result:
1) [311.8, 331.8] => 121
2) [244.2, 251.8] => 123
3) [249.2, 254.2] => 131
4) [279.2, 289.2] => 115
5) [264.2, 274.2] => 134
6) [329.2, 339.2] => 124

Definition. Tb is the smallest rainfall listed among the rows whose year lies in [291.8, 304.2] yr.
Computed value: 108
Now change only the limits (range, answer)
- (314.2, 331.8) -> 117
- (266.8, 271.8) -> 124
